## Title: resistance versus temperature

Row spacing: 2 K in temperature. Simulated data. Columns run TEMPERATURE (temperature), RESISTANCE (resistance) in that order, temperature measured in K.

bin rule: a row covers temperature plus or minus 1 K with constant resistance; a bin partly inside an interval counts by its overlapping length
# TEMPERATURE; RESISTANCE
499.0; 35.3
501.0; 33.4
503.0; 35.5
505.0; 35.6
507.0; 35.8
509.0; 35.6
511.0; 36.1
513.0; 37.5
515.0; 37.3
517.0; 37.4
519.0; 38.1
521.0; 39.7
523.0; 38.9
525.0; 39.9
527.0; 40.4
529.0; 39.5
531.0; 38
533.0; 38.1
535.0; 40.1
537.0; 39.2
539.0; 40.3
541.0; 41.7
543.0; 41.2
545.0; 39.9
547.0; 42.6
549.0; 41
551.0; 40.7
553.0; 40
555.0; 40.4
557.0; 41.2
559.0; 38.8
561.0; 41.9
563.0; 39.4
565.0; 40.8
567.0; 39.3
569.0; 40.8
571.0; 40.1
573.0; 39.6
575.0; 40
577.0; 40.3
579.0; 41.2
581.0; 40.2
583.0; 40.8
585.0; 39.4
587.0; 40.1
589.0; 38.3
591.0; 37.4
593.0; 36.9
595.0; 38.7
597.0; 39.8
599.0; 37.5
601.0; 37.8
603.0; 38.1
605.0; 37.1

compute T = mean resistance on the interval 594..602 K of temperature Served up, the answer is 38.5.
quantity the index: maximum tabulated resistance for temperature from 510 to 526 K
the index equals 39.9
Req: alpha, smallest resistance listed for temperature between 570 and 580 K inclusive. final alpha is 39.6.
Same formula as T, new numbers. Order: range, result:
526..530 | 40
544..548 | 41.2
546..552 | 41.4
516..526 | 38.8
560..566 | 40.7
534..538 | 39.7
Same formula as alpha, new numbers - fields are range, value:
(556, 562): 38.8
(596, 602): 37.5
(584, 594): 36.9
